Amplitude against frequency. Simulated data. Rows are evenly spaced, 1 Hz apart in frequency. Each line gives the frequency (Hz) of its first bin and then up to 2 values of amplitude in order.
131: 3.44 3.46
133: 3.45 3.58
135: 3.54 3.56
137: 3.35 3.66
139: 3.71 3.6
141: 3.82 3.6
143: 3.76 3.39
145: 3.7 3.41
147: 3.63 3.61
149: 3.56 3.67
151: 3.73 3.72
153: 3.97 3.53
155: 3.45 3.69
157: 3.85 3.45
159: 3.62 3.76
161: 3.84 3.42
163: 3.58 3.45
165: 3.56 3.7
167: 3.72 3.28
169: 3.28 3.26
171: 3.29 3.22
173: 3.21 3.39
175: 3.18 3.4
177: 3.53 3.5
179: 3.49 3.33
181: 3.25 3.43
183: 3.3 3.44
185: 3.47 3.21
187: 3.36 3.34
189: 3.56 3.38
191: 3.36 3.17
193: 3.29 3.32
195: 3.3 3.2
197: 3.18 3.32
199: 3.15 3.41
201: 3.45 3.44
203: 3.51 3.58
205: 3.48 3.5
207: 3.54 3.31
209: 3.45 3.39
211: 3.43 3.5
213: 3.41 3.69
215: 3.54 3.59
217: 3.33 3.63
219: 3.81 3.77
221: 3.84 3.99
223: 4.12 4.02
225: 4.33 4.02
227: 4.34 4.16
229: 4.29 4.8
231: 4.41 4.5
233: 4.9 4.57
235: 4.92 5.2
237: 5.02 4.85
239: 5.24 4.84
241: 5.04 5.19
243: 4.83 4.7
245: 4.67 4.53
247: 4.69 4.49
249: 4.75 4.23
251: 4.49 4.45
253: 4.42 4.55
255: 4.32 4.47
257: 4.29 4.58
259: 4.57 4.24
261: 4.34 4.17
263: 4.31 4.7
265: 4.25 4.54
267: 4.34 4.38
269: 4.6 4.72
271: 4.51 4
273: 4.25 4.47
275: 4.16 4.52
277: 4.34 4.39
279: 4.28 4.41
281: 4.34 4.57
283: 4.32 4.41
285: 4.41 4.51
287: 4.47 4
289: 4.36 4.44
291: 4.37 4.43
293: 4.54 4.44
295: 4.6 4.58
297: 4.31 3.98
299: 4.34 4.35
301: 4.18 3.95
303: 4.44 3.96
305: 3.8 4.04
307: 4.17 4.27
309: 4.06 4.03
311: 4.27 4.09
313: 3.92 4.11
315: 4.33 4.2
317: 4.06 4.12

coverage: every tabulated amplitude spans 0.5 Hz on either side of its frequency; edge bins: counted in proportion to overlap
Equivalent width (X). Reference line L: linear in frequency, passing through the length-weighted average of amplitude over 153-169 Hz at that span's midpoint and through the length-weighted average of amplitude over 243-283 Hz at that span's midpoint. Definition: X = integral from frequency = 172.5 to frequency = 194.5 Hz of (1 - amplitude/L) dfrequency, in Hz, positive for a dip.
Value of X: 2.5 Hz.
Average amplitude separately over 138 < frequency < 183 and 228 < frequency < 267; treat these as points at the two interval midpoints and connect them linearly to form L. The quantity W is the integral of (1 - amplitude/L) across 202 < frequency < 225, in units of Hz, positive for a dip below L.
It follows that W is 3.1 Hz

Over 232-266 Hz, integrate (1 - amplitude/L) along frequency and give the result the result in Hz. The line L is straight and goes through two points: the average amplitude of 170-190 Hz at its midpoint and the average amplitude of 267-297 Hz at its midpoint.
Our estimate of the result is -4.8 Hz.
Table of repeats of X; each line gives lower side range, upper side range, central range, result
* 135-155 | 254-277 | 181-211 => 4.4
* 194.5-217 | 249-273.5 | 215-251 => -4.8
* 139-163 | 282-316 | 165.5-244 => 2.3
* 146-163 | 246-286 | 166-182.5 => 1.8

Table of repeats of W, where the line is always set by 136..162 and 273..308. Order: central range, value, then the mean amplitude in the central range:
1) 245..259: -1.2 Hz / 4.49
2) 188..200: 1.7 Hz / 3.3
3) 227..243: -2.9 Hz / 4.78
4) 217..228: 0.1 Hz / 3.97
